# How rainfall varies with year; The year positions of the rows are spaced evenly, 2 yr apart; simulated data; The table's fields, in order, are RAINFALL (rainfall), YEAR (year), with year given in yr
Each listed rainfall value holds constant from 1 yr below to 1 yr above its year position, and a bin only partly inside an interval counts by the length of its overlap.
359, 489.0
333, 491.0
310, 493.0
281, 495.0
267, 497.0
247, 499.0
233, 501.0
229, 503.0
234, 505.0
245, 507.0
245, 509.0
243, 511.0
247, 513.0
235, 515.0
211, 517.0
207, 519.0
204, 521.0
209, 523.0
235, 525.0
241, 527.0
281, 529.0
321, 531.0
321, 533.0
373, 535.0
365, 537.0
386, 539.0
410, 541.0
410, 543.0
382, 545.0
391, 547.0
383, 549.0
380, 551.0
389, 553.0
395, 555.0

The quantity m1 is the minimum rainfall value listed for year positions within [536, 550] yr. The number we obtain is 365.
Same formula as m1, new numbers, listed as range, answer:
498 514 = 229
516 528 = 204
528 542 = 281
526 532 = 241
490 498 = 267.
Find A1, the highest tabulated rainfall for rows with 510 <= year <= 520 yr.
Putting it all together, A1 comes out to 247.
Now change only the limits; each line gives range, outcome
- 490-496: 333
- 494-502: 281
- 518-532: 321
